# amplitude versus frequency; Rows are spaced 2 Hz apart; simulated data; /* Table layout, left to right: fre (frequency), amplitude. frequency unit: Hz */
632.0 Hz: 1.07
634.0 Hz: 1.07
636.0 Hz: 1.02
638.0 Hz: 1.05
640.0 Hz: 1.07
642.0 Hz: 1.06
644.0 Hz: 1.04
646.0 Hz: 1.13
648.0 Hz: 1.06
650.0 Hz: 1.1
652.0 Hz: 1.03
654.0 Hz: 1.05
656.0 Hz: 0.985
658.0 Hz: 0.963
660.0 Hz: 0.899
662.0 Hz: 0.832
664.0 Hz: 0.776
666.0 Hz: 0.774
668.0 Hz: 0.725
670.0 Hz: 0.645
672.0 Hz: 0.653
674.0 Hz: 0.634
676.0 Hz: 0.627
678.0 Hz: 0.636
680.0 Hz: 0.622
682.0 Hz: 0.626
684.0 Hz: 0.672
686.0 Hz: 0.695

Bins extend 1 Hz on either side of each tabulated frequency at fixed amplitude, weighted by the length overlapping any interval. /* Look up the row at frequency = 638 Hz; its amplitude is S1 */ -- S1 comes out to 1.05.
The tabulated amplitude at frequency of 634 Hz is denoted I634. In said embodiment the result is 1.07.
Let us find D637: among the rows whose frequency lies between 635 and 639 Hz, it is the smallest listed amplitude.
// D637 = 1.02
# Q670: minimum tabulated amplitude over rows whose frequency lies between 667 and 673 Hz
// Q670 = 0.645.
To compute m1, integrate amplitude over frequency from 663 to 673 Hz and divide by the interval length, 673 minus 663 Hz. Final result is 0.715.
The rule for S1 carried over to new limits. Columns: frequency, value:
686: 0.695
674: 0.634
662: 0.832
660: 0.899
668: 0.725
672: 0.653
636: 1.02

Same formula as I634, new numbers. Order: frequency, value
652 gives 1.03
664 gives 0.776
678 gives 0.636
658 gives 0.963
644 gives 1.04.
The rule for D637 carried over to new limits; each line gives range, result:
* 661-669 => 0.725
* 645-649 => 1.06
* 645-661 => 0.899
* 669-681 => 0.622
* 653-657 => 0.985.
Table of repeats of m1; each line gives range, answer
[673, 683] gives 0.629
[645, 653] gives 1.08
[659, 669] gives 0.801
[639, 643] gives 1.06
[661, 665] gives 0.804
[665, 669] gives 0.75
